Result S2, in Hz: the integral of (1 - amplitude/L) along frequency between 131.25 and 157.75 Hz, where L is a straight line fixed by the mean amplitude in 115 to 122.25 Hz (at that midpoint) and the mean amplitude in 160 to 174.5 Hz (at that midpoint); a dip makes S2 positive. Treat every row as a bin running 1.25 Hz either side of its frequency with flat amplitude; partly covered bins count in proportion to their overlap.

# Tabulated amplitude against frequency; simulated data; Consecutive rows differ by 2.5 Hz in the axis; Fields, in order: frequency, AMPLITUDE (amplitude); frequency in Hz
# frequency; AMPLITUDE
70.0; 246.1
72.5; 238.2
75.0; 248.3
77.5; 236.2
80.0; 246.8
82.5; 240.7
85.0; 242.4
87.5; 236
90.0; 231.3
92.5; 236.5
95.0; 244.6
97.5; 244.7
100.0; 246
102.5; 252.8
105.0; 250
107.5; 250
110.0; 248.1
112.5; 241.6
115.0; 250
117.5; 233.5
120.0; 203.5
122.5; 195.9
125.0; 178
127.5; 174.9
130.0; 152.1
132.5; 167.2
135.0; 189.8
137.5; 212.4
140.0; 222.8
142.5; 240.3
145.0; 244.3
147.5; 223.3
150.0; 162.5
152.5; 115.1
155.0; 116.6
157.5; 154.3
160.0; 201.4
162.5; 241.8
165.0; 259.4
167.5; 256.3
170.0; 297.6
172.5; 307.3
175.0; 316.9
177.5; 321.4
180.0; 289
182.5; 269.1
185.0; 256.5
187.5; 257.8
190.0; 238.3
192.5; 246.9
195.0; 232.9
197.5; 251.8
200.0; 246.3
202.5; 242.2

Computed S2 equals 6.2 Hz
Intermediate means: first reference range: 221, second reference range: 269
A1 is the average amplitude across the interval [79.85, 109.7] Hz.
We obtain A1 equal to 244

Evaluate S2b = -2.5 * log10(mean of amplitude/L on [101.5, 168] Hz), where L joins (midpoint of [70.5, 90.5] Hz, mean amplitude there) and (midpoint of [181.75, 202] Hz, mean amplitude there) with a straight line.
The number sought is 0.18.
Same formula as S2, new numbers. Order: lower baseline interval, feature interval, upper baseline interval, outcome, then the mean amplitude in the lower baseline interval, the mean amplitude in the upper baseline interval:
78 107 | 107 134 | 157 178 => 4.63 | 243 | 264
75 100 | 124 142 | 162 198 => 4.78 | 241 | 270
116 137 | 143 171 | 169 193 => 3.98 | 189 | 281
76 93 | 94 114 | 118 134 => -3.39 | 239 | 181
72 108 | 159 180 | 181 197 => -2.32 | 243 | 251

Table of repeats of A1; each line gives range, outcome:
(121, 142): 189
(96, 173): 216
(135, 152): 211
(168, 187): 291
